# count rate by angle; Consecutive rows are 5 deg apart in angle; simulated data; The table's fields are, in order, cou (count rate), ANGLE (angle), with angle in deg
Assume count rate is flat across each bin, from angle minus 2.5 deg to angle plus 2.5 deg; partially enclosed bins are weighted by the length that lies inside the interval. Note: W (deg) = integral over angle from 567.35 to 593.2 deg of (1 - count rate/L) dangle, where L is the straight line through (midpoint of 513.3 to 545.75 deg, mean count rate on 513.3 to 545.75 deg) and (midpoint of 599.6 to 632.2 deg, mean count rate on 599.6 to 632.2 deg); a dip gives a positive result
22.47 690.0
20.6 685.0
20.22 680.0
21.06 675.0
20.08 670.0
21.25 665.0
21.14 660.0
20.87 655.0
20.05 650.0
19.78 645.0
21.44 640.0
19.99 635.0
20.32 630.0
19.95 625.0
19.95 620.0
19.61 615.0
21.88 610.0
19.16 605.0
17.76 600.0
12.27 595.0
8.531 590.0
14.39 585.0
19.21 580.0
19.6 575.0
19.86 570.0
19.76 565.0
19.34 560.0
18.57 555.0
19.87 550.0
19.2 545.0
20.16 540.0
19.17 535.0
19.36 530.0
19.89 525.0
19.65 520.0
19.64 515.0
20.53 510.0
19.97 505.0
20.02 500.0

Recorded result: 4.65 deg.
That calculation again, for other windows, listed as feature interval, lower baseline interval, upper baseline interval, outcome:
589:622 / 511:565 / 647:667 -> 4.7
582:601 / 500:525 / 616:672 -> 6.8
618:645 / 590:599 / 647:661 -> -4.6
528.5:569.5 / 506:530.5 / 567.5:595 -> -3.5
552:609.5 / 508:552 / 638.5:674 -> 7.9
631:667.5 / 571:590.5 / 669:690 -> -2.2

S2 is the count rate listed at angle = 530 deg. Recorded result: 19.36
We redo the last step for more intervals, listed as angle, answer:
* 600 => 17.76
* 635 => 19.99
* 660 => 21.14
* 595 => 12.27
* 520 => 19.65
